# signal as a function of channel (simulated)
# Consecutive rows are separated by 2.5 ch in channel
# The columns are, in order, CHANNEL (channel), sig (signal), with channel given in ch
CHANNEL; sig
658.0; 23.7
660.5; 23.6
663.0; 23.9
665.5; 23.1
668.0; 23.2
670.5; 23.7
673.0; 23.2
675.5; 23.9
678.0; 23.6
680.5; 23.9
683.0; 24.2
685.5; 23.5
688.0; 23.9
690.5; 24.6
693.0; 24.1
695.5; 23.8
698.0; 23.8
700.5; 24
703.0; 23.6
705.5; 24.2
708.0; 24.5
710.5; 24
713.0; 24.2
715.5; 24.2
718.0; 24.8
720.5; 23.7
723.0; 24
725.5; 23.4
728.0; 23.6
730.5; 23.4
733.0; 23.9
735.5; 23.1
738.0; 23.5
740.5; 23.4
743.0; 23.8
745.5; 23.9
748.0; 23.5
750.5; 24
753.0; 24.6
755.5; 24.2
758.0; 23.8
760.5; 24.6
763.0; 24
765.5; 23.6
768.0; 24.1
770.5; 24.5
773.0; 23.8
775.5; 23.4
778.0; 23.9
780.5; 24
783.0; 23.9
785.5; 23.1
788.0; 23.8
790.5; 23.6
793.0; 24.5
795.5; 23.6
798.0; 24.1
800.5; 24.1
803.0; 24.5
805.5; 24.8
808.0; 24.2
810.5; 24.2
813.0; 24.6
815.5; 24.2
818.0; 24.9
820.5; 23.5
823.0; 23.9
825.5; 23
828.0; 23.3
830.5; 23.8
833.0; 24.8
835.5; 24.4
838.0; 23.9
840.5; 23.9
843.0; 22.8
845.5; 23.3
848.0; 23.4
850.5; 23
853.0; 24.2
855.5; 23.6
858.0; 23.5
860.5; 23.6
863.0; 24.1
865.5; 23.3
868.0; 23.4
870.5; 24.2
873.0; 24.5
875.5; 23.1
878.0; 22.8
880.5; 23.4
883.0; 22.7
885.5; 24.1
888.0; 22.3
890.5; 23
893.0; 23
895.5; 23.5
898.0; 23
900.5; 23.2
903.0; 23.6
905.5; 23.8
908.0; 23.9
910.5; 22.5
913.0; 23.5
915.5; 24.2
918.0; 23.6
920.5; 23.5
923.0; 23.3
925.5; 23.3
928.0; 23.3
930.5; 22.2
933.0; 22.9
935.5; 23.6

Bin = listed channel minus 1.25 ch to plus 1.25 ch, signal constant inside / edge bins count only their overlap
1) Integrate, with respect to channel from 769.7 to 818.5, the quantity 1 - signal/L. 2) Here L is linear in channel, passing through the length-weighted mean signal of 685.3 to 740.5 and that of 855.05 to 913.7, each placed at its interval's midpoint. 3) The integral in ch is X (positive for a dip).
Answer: -0.8 ch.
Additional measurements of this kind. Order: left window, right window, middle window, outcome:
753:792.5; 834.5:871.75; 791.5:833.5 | -0.57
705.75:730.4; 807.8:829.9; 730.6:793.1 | 0.40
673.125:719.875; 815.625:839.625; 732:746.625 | 0.25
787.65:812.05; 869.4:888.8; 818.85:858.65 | 0.22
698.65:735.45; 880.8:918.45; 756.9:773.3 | -0.21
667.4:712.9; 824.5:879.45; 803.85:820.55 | -0.50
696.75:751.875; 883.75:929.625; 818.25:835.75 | -0.21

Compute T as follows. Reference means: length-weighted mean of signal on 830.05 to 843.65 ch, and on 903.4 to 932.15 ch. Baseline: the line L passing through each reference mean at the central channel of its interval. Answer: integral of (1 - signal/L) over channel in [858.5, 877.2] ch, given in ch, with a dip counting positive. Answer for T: 0.0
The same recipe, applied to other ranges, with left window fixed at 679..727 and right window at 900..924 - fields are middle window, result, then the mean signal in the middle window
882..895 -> 0.3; 23.1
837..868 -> 0.2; 23.5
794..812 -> -0.3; 24.2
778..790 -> 0.1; 23.7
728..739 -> 0.2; 23.5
